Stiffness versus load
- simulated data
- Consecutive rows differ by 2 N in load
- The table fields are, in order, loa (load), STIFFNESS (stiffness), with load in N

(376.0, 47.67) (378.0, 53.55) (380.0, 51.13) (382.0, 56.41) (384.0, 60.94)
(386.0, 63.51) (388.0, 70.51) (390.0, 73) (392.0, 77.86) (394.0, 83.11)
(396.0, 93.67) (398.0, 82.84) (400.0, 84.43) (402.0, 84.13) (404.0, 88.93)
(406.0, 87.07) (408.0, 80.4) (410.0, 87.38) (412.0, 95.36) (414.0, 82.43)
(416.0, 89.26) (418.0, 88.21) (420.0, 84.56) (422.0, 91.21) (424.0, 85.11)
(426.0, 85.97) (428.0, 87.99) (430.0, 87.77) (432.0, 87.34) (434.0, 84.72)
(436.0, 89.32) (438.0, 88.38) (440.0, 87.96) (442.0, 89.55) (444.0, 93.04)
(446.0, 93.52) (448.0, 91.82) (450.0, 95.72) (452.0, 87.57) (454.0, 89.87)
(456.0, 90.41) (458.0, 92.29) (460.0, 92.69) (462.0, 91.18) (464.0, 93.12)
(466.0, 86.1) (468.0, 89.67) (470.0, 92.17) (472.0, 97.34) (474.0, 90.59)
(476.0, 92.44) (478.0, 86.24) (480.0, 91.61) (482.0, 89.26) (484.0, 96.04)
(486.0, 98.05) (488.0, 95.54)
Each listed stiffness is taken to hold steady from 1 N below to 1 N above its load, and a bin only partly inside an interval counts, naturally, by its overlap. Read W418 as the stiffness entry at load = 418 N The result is 88.21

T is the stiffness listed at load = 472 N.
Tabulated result 97.34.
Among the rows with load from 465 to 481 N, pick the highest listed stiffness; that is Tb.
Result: 97.34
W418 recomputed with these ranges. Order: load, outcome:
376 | 47.67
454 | 89.87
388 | 70.51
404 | 88.93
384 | 60.94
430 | 87.77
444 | 93.04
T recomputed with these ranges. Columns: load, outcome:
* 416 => 89.26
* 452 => 87.57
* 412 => 95.36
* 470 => 92.17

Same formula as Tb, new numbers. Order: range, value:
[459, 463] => 92.69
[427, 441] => 89.32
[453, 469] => 93.12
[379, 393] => 77.86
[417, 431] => 91.21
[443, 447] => 93.52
